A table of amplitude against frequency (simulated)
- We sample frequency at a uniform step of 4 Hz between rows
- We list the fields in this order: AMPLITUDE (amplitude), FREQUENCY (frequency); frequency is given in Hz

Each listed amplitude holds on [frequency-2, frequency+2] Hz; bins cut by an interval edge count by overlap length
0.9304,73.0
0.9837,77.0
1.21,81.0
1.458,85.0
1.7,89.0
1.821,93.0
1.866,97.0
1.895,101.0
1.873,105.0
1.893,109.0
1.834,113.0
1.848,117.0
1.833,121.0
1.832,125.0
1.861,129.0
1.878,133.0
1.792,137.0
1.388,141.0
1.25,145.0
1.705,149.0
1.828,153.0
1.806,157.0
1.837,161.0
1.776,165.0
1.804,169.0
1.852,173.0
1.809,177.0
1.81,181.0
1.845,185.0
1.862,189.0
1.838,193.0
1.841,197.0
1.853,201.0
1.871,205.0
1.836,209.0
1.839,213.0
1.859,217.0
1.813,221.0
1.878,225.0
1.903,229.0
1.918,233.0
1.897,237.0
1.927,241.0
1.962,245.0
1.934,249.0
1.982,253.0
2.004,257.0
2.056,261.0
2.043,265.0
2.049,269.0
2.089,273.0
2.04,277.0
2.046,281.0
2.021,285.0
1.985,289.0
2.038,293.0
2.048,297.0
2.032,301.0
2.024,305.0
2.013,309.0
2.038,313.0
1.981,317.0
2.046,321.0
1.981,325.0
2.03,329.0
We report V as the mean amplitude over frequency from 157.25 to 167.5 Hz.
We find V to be 1.81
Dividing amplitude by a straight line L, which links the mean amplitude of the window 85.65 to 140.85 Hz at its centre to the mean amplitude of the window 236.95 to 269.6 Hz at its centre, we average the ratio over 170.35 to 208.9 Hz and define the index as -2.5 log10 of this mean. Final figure 0.04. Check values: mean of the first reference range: 1.82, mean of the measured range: 1.84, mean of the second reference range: 1.99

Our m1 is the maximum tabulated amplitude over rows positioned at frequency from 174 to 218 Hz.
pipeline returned 1.871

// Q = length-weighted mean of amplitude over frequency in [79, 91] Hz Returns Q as 1.46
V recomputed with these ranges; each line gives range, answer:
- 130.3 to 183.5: 1.74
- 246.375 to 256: 1.96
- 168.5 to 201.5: 1.84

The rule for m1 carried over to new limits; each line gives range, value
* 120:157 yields 1.878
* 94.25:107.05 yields 1.895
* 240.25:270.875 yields 2.056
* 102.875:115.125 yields 1.893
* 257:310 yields 2.089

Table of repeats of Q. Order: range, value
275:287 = 2.04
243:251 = 1.95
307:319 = 2.01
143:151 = 1.48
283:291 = 2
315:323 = 2.01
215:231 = 1.86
